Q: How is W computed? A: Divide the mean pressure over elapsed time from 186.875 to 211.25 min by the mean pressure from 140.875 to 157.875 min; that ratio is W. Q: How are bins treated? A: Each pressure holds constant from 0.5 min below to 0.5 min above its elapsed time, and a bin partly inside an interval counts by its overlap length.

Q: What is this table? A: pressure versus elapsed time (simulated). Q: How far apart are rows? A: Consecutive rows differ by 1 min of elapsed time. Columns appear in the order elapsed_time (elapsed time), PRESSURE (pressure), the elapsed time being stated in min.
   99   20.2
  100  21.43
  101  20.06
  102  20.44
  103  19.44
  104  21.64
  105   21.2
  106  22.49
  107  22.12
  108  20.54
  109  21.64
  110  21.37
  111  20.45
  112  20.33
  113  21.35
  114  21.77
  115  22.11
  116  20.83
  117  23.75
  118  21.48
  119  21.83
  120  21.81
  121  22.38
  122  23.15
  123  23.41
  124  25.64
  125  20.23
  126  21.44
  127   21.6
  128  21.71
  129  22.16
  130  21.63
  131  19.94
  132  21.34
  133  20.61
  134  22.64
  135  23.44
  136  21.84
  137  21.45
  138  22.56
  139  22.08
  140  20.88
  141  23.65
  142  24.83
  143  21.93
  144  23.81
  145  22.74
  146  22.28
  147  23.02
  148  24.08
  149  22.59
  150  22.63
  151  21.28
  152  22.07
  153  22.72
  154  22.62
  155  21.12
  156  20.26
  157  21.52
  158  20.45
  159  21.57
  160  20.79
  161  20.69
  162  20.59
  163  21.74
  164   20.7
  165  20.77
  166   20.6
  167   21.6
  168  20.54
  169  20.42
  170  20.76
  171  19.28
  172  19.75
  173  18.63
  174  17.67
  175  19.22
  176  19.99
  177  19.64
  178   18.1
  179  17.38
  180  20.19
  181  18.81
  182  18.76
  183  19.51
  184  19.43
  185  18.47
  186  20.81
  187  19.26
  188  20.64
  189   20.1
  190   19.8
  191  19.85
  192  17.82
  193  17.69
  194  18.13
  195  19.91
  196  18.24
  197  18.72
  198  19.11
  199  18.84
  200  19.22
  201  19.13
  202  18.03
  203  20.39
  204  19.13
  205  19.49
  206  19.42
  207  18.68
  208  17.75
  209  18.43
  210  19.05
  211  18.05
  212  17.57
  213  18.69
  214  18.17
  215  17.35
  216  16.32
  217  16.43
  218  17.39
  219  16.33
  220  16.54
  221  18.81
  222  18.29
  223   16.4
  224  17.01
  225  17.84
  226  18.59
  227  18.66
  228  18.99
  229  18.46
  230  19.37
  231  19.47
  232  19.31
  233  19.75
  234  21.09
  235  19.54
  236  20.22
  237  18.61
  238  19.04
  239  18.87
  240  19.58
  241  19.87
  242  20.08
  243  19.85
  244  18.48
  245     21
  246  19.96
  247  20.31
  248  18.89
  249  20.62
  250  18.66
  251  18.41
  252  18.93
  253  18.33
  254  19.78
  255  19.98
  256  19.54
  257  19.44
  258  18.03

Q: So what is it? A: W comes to 0.85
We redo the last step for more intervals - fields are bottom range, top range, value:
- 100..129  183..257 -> 0.87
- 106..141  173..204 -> 0.87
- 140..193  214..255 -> 0.91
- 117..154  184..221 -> 0.83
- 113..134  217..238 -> 0.84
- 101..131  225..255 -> 0.89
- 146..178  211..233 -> 0.86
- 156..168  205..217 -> 0.86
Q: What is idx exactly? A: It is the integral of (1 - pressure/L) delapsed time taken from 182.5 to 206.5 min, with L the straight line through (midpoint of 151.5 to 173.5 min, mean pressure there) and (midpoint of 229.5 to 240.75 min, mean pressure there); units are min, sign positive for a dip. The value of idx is 1.3 min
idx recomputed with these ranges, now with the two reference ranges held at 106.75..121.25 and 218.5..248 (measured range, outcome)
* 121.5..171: -2.35 min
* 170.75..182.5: 0.73 min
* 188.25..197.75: 0.42 min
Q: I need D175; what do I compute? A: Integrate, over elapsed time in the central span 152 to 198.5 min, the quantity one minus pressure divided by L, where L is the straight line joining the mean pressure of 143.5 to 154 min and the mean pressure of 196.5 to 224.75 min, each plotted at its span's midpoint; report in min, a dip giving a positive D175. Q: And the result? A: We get 1.9 min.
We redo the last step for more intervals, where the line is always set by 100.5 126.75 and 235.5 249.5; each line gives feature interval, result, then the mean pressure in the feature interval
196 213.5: 1.3 min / 18.8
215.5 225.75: 1.5 min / 17.2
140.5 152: -1.0 min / 22.9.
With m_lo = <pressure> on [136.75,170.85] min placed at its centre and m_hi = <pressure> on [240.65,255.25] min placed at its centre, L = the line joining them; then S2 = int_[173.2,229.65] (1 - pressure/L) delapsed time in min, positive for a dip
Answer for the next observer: 5.6 min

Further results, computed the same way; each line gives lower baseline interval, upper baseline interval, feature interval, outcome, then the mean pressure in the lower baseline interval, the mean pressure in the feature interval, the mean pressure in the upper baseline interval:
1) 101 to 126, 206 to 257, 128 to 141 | -0.4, 21.7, 21.8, 18.8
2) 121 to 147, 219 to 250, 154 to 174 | 0.7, 22.3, 20.6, 19.1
